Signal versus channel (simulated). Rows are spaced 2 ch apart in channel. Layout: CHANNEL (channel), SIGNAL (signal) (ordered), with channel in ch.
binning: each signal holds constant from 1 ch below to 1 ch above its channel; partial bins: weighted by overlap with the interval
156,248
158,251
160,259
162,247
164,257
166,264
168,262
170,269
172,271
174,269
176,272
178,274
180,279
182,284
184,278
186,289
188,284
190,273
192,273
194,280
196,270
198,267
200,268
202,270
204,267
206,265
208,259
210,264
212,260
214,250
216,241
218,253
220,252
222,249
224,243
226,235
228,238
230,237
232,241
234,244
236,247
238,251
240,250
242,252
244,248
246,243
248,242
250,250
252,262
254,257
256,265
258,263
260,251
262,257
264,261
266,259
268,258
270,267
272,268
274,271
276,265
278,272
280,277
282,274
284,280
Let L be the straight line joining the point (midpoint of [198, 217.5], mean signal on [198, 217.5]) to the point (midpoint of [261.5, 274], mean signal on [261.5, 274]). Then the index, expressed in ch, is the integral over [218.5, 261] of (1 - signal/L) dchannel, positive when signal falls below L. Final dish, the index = 2.1 ch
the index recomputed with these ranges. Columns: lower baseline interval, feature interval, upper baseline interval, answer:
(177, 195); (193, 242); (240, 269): 2.55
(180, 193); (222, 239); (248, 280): 1.71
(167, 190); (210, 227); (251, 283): 1.35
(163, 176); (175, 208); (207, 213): -1.36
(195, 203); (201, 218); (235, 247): 0.30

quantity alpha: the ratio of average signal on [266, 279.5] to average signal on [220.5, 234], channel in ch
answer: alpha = 1.11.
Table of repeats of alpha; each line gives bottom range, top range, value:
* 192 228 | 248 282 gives 1.02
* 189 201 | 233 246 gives 0.91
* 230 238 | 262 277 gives 1.08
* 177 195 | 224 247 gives 0.87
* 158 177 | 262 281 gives 1.01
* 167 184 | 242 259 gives 0.93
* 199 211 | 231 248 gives 0.93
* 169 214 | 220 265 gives 0.92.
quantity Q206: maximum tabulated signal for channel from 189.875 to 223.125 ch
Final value 280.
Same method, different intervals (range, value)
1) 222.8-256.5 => 265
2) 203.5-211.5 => 267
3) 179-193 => 289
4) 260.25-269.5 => 261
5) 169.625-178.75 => 274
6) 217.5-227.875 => 253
